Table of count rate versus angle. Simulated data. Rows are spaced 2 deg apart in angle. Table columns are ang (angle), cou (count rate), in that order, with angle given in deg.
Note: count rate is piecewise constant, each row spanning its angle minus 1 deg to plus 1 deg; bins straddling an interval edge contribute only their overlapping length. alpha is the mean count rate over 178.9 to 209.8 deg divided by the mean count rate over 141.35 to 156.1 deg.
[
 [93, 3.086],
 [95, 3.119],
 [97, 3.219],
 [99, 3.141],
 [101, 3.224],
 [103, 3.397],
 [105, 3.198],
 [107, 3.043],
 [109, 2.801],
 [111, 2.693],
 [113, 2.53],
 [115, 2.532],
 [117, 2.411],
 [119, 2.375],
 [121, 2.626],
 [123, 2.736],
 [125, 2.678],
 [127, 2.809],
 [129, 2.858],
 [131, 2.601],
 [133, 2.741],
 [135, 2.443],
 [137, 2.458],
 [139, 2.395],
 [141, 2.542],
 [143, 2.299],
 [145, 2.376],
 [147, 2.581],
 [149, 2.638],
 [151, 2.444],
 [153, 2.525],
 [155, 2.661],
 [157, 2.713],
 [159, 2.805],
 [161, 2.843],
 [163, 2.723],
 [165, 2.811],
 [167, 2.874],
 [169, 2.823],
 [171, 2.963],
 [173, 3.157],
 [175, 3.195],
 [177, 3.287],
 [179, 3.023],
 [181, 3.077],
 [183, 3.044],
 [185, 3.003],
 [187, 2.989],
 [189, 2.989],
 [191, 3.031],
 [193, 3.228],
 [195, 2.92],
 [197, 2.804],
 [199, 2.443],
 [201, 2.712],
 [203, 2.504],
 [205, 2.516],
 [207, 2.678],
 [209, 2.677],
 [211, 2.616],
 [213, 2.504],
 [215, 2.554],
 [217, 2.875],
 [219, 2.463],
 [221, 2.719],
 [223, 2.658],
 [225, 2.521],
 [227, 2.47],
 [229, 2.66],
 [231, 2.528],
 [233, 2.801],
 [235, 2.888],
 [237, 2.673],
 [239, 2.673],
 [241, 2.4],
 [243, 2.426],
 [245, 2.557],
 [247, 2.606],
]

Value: 1.1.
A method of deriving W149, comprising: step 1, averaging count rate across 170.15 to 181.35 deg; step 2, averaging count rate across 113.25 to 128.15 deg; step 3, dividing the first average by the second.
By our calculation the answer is 1.2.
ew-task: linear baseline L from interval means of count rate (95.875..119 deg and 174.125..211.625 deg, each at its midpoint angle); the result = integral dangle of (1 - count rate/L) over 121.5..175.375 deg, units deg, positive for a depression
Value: 3.9 deg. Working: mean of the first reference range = 2.9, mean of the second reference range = 2.88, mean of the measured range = 2.69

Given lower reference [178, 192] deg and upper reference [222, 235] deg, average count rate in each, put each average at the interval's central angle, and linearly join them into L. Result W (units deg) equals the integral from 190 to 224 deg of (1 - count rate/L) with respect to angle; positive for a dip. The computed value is 1.5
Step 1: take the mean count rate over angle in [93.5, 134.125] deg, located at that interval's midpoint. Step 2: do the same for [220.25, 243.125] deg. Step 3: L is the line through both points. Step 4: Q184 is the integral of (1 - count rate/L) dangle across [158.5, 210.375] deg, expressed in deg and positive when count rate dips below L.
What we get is -3.4 deg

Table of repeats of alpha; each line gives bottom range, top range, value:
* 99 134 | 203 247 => 0.94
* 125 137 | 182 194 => 1.14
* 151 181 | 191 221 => 0.94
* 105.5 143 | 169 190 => 1.17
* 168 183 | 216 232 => 0.85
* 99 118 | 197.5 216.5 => 0.90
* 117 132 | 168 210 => 1.10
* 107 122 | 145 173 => 1.05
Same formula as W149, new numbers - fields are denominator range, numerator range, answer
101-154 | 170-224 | 1.07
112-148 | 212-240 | 1.03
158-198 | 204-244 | 0.88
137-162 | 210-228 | 1.01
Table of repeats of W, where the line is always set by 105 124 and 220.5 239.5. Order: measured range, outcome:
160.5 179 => -2.14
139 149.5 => 0.76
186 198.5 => -1.46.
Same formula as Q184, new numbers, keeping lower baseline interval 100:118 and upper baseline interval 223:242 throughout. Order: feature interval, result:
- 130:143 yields 1.40 deg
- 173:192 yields -2.45 deg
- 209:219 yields 0.14 deg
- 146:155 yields 0.74 deg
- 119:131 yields 0.59 deg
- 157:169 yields -0.18 deg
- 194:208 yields 0.18 deg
